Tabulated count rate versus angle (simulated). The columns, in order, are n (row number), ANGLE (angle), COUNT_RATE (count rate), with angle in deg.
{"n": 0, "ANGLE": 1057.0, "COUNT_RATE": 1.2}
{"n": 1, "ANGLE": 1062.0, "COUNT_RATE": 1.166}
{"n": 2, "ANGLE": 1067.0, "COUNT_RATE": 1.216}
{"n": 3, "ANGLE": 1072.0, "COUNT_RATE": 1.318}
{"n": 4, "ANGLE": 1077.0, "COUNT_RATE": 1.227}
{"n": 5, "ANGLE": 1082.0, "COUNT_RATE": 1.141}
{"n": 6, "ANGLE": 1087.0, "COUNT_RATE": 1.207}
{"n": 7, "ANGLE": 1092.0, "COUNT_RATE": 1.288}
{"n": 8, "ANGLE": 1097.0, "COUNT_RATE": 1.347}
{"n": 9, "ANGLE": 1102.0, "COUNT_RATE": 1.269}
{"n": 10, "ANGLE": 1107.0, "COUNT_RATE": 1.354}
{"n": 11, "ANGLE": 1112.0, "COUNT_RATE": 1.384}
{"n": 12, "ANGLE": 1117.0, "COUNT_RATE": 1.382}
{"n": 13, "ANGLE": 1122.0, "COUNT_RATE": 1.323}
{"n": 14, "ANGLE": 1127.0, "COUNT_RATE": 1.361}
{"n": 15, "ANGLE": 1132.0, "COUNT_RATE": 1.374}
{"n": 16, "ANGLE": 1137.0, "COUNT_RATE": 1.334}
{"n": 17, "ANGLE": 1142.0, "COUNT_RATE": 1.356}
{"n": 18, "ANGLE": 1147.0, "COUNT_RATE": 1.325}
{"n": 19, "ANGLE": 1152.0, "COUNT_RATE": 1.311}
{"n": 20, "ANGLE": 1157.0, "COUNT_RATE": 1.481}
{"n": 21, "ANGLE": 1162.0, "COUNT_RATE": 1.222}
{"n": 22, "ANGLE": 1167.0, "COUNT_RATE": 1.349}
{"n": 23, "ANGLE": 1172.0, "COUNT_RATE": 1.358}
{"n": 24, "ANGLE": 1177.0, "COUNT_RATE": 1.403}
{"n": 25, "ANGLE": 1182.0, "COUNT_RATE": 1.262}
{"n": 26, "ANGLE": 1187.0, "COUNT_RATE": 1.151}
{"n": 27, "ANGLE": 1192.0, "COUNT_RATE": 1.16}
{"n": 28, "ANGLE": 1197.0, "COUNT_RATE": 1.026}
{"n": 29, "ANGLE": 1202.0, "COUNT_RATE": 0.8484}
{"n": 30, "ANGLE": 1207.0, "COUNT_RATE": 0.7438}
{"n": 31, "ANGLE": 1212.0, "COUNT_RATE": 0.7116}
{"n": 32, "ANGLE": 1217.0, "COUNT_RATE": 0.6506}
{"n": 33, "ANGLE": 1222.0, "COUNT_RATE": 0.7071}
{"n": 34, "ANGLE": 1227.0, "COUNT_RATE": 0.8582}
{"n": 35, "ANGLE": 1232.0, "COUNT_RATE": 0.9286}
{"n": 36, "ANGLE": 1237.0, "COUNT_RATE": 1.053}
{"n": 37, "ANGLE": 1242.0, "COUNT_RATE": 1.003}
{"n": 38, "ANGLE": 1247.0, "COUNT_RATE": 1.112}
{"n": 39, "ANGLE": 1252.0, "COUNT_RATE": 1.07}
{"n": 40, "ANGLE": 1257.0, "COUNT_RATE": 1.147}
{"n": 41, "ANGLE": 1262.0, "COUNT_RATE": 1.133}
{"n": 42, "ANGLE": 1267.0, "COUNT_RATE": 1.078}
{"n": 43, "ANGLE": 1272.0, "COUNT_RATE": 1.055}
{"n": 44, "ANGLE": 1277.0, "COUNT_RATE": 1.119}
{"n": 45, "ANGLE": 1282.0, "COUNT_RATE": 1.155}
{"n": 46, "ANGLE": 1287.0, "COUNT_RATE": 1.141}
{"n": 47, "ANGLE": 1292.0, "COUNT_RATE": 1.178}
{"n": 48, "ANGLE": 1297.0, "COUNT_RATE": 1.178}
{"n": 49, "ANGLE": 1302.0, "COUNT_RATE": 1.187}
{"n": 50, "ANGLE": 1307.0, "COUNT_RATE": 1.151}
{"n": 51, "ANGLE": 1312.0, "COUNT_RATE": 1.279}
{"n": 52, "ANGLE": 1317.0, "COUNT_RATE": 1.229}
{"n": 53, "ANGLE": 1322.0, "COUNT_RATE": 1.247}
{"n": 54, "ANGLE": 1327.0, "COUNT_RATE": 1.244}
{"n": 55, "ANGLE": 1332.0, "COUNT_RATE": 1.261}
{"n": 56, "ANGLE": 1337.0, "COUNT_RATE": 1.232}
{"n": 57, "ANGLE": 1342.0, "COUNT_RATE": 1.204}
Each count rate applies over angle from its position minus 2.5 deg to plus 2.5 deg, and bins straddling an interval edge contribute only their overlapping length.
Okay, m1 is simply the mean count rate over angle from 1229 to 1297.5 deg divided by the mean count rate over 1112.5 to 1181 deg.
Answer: 0.81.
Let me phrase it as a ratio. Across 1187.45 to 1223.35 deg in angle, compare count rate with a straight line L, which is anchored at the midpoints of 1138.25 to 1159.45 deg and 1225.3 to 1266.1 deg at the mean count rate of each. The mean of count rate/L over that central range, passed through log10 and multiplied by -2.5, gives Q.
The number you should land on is 0.350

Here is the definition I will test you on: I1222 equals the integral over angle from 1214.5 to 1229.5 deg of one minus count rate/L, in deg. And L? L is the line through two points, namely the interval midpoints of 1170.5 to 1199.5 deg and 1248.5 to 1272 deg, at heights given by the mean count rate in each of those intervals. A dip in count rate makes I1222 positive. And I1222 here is 5.47 deg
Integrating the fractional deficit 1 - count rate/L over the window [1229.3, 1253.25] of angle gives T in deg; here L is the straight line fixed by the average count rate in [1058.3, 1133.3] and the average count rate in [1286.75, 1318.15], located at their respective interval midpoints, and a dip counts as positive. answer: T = 3.8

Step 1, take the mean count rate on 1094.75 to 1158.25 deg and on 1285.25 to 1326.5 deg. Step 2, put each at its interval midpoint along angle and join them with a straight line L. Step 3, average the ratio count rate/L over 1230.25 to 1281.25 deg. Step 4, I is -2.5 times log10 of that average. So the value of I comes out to 0.16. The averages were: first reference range 1.35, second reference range 1.2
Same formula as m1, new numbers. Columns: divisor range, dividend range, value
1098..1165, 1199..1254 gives 0.65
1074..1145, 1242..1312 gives 0.86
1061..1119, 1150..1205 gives 0.96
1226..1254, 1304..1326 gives 1.21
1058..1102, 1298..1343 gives 0.99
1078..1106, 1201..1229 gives 0.59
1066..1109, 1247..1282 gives 0.87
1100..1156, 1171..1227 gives 0.73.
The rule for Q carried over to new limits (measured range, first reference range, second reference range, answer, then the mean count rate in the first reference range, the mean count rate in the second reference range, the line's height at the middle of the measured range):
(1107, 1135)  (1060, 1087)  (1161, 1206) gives -0.14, 1.21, 1.18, 1.2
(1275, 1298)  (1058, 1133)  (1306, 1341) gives 0.08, 1.29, 1.24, 1.25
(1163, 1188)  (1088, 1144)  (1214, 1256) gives -0.16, 1.34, 0.928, 1.13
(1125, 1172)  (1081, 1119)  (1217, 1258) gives -0.14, 1.3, 0.959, 1.18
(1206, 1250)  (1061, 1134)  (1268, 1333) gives 0.37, 1.29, 1.18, 1.22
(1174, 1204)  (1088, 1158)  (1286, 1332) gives 0.13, 1.34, 1.21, 1.3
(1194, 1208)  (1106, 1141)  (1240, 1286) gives 0.33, 1.36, 1.1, 1.21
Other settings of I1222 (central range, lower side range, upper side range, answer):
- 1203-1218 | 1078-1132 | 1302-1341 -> 6.5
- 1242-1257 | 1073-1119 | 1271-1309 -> 1.2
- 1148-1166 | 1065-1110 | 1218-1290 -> -2.6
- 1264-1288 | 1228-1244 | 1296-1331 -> -0.1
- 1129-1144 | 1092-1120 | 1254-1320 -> -0.5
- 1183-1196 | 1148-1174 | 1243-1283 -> 1.3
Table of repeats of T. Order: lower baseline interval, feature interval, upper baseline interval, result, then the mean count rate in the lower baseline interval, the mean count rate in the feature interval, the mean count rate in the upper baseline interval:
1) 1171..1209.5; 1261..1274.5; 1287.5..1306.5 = 0.84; 1.11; 1.08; 1.17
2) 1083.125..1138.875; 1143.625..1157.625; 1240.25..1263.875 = -1.08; 1.32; 1.36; 1.09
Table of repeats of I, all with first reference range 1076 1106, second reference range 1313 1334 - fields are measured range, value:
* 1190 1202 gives 0.20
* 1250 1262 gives 0.12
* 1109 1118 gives -0.11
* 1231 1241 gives 0.24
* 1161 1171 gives -0.05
